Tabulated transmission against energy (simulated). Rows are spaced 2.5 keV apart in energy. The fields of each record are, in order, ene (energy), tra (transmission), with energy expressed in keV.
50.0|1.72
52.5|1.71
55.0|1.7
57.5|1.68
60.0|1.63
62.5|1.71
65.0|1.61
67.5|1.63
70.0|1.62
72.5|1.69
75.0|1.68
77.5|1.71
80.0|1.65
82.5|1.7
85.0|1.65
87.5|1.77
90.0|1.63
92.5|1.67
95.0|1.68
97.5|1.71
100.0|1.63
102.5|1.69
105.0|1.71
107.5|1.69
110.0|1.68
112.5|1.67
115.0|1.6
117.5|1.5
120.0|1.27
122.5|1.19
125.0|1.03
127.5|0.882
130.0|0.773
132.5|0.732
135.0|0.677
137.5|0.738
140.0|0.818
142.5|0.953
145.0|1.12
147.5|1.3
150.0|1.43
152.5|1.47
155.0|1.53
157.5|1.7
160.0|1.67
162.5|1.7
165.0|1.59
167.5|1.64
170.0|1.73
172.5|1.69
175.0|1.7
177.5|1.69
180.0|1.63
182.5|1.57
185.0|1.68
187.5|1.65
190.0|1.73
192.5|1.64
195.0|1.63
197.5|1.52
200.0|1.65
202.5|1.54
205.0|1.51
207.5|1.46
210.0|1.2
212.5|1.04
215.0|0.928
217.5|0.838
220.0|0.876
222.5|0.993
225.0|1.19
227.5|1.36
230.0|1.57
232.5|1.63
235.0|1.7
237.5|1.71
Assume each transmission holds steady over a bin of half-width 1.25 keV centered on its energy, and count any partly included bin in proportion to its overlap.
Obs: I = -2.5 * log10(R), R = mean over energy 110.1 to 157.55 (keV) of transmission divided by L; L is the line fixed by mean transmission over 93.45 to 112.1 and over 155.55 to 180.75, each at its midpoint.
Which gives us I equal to 0.38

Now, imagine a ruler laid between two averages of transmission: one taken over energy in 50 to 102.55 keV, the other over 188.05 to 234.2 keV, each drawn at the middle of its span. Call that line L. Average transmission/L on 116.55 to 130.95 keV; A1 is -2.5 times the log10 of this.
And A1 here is 0.377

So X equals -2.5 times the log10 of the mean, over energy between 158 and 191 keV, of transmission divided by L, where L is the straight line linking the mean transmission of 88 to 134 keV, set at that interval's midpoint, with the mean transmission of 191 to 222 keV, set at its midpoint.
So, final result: -0.23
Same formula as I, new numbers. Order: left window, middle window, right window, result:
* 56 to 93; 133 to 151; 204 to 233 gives 0.41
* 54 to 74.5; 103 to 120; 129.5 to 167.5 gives -0.14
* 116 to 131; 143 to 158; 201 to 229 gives -0.21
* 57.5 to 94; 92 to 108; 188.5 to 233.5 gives -0.05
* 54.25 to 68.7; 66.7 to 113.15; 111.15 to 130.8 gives -0.15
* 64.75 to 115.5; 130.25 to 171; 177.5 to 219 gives 0.20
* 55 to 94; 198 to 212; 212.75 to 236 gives -0.14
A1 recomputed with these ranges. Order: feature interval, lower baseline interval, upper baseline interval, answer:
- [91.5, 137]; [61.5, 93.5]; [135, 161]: 0.08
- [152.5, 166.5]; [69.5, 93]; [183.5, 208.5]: 0.00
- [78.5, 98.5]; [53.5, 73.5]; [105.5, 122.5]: -0.05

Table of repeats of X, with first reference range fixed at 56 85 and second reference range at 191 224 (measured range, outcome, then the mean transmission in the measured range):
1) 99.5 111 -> -0.07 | 1.68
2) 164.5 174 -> -0.19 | 1.67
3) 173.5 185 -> -0.20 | 1.65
